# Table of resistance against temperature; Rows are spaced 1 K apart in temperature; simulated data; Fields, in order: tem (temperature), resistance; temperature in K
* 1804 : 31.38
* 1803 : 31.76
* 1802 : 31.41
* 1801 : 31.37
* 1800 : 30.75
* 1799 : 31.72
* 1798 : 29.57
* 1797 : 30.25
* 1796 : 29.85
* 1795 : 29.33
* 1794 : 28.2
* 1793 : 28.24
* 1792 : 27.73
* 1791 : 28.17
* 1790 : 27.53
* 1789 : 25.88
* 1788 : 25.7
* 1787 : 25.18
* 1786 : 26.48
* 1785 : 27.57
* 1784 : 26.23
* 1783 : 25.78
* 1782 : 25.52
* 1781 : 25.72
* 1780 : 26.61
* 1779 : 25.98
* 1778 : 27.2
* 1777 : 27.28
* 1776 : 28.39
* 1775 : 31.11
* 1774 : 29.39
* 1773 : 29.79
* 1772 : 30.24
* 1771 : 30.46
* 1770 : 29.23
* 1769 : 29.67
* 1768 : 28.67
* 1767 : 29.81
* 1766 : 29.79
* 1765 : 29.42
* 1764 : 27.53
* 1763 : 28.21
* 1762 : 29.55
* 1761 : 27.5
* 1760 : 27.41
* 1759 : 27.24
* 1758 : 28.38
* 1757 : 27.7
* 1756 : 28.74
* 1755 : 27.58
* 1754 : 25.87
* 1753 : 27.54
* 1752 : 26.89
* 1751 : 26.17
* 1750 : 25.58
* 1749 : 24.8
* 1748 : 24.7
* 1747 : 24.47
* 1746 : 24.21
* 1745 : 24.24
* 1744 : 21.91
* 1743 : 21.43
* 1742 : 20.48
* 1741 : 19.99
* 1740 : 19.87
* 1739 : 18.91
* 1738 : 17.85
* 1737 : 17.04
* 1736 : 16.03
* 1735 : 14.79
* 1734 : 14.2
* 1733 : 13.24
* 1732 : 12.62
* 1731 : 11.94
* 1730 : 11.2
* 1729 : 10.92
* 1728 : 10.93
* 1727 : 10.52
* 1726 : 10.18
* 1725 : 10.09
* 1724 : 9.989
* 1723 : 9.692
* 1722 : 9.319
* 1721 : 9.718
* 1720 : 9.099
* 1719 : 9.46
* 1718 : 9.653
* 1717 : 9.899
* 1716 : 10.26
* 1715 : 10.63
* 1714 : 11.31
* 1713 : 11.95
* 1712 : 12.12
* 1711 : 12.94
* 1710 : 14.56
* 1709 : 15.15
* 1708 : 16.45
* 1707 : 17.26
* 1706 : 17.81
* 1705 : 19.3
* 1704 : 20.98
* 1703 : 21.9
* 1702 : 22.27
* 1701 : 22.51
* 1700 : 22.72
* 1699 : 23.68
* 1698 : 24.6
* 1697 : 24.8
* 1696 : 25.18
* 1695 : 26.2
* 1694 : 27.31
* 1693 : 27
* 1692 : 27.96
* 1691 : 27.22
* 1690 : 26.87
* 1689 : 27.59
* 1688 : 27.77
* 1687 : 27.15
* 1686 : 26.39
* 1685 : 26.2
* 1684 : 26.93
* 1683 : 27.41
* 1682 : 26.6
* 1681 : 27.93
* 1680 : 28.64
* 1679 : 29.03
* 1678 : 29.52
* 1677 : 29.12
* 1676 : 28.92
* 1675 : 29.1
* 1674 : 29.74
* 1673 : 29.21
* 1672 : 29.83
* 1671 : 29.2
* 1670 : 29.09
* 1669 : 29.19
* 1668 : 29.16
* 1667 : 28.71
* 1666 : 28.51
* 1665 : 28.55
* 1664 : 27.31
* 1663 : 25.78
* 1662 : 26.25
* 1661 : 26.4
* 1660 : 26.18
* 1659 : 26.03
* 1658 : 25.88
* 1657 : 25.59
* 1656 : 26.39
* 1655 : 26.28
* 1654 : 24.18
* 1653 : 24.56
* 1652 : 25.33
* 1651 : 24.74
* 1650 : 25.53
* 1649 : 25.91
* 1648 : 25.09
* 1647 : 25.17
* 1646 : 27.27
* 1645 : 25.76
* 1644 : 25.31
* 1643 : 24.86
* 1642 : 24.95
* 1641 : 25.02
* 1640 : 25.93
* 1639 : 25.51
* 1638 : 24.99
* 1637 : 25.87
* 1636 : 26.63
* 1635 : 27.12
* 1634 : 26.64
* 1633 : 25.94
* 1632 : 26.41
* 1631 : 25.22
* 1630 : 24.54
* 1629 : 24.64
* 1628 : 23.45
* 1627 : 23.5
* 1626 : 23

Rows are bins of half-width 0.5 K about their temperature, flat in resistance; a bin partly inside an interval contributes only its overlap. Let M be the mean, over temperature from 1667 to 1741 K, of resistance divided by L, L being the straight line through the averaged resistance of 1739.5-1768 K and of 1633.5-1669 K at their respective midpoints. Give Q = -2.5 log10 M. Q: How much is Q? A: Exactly 0.28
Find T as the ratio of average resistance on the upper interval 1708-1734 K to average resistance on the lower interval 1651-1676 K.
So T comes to 0.41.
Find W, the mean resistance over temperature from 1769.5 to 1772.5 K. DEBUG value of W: 30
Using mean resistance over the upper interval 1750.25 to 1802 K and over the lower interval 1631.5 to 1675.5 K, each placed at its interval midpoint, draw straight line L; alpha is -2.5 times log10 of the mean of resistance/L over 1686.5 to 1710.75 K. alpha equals 0.18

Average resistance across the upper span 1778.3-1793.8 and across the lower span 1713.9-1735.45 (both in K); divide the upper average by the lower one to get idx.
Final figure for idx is 2.45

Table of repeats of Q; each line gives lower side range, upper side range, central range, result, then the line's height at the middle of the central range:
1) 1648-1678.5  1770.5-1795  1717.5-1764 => 0.39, 27.5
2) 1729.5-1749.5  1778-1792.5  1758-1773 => -0.24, 23.1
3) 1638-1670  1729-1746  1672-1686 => -0.20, 23.5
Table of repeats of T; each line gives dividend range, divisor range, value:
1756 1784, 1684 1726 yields 1.52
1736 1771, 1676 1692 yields 0.92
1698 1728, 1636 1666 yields 0.55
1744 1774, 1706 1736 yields 2.32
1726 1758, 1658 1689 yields 0.72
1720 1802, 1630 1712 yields 0.93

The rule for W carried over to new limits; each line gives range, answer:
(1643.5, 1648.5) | 25.7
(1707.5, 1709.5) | 15.8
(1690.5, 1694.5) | 27.4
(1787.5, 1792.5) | 27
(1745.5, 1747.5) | 24.3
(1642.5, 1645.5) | 25.3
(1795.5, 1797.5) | 30.1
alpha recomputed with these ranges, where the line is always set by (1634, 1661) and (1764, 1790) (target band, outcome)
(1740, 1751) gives 0.180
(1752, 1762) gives -0.004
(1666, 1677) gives -0.123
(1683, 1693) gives -0.032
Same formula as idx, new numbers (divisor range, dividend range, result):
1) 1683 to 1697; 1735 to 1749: 0.77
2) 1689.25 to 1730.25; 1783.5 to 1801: 1.69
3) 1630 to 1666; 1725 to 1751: 0.68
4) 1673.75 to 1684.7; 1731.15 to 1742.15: 0.58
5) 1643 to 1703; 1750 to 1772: 1.06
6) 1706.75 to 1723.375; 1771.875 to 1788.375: 2.34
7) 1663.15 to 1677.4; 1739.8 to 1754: 0.83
